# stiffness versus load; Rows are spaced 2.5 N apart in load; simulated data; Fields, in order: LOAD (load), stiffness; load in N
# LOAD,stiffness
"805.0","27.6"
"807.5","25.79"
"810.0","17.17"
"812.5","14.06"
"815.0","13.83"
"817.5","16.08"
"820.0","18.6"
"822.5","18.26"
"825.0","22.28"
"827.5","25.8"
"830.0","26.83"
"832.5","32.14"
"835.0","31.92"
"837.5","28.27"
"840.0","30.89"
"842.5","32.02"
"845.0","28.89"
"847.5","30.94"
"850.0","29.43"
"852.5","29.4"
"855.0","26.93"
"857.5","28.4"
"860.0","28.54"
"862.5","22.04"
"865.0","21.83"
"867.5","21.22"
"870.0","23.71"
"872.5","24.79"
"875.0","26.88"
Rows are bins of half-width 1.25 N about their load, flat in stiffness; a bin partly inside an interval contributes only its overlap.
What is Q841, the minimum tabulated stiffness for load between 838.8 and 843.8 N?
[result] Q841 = 30.89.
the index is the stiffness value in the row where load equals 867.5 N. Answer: 21.22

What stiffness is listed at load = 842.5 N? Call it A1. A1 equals 32.02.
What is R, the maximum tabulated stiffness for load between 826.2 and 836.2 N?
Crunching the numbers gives 32.14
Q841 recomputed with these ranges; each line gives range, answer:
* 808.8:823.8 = 13.83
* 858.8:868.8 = 21.22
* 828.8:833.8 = 26.83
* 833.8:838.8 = 28.27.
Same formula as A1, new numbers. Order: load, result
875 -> 26.88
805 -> 27.6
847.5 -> 30.94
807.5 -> 25.79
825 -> 22.28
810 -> 17.17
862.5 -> 22.04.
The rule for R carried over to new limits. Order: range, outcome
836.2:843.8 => 32.02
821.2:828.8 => 25.8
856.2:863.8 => 28.54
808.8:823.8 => 18.6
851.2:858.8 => 29.4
